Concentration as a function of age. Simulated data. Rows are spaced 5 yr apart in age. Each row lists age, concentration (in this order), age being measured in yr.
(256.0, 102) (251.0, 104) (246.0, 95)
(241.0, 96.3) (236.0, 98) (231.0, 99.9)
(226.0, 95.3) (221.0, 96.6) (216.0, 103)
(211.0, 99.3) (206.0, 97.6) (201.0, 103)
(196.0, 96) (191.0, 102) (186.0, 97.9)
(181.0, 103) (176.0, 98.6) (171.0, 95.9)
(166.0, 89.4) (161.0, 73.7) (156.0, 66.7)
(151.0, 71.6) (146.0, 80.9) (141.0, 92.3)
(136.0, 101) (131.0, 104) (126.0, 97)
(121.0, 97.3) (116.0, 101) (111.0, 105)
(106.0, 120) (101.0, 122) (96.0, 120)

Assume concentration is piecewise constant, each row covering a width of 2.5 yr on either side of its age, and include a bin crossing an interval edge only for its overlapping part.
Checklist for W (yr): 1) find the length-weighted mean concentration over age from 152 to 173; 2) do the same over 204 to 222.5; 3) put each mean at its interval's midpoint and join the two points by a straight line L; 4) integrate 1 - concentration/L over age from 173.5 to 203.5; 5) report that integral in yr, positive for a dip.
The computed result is -3.4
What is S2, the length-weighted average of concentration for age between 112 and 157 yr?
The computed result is 91.5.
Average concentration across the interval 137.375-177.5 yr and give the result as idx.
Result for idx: 83.8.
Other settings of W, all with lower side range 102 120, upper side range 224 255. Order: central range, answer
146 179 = 6.8 yr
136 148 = 1.9 yr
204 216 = 0.2 yr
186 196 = 0.3 yr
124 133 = 0.6 yr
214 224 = 0.1 yr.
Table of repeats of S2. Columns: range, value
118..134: 99.5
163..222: 98.4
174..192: 100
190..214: 99.5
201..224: 99.5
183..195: 99.6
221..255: 98.1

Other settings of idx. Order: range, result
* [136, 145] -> 92.8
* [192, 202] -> 99.3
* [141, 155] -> 78.1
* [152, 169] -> 76.7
